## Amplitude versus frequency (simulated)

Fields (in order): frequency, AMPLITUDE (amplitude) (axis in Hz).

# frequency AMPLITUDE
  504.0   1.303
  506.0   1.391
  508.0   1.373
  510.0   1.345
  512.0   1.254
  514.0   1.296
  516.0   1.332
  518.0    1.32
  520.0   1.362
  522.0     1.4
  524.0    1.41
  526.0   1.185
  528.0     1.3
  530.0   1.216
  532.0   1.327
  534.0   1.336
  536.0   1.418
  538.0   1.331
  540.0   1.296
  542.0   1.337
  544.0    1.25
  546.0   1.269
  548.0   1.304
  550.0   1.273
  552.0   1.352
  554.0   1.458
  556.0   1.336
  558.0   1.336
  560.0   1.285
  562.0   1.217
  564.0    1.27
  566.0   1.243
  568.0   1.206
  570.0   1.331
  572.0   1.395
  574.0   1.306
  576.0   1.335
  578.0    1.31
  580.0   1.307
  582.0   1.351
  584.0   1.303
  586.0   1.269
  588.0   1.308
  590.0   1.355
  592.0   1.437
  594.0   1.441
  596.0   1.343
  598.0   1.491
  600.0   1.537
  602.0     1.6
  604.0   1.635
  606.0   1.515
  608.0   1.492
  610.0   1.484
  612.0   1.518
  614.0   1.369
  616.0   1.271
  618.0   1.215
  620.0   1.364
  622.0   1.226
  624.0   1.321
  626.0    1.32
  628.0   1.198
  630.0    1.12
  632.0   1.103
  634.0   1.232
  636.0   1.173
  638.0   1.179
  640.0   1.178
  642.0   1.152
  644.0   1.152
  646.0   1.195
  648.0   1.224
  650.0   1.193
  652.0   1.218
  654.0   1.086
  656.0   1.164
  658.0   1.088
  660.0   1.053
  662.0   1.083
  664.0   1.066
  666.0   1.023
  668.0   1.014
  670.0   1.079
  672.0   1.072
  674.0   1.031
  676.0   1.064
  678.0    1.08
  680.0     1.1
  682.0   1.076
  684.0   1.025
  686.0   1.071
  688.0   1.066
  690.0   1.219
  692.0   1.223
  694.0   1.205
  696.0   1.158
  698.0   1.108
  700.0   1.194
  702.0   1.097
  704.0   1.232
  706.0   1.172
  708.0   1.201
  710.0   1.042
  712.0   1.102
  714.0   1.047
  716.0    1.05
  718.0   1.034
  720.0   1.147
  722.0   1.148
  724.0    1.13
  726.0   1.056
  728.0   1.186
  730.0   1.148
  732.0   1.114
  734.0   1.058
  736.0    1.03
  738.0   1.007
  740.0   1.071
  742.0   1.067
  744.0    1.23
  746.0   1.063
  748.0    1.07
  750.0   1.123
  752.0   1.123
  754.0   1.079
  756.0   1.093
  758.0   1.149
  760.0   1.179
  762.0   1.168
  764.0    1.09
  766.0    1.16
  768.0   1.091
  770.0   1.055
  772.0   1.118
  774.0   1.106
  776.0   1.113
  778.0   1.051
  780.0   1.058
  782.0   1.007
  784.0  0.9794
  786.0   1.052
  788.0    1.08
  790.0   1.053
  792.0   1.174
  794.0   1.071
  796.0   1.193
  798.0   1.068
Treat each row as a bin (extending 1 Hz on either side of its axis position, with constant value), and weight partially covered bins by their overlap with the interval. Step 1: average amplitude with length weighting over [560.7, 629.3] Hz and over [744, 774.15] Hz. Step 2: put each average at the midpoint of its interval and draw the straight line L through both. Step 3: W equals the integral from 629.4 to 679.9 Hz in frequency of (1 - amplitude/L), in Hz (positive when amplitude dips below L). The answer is 6.0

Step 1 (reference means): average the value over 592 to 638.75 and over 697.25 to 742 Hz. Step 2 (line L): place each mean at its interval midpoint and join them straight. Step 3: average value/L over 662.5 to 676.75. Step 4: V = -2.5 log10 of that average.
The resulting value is 0.17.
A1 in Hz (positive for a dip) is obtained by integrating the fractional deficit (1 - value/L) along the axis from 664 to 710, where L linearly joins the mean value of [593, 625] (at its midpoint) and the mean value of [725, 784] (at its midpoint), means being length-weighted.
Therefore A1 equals 5.02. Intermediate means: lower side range 1.43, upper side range 1.1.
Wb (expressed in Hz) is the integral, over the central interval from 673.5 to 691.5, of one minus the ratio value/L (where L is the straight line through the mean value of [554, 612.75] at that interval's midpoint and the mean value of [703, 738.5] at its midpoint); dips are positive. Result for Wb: 1.5 Hz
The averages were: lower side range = 1.38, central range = 1.09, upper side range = 1.11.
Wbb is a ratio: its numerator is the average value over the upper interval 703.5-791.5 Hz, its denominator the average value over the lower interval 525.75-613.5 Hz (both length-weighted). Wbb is 0.81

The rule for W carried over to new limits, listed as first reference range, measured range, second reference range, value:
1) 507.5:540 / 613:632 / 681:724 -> -0.70 Hz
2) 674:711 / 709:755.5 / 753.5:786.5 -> 0.69 Hz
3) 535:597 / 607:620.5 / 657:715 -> -1.68 Hz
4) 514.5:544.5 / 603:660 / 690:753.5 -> -2.09 Hz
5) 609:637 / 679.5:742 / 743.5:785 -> 2.91 Hz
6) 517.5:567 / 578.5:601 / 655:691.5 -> -2.71 Hz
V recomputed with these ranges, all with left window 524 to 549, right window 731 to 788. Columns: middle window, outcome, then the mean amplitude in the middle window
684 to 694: 0.02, 1.14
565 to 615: -0.12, 1.4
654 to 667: 0.10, 1.08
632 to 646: 0.03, 1.17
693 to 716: 0.00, 1.14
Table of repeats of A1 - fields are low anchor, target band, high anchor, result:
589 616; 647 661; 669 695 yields 1.0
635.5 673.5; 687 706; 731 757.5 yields -1.0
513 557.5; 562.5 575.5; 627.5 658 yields -0.2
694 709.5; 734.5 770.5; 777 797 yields 0.2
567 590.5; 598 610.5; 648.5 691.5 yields -2.9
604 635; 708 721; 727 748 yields 0.7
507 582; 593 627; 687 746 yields -4.9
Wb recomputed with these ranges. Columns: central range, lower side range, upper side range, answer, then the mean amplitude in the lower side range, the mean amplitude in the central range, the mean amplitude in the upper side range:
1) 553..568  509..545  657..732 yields -0.29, 1.32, 1.3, 1.11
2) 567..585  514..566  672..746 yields -0.64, 1.31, 1.32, 1.11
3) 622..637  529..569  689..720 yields 0.10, 1.3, 1.21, 1.14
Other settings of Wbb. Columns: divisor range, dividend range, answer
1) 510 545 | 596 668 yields 0.96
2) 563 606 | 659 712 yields 0.81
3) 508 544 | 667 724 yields 0.84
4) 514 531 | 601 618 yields 1.12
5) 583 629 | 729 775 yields 0.79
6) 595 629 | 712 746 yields 0.78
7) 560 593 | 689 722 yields 0.87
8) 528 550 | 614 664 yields 0.91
